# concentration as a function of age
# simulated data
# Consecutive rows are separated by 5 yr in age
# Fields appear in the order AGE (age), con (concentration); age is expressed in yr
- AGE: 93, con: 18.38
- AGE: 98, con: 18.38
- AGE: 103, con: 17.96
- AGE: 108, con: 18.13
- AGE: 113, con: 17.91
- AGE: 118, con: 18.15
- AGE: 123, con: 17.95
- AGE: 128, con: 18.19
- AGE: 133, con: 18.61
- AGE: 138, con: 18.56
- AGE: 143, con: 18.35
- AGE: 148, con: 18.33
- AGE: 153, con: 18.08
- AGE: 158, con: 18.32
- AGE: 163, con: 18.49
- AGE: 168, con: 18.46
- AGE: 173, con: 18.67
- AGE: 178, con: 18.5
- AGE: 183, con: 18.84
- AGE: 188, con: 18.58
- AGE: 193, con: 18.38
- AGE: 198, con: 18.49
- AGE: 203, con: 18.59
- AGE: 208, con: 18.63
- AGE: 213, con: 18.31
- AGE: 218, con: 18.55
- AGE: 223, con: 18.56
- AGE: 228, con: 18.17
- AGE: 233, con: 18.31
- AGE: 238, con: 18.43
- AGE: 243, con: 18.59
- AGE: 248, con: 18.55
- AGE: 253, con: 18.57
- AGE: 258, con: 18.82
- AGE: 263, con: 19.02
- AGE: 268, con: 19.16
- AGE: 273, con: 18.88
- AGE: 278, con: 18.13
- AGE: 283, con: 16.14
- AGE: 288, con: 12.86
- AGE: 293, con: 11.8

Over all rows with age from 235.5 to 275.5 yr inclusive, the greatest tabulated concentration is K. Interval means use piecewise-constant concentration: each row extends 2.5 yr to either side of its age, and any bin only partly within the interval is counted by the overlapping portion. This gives 19.16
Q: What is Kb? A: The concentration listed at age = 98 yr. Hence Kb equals 18.38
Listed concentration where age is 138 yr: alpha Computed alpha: 18.56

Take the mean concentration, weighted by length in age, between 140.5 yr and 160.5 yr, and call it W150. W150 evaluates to 18.3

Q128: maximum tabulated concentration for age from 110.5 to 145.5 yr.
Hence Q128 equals 18.61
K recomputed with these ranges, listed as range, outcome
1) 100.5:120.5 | 18.15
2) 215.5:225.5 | 18.56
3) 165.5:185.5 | 18.84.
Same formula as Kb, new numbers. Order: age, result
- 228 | 18.17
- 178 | 18.5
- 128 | 18.19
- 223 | 18.56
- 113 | 17.91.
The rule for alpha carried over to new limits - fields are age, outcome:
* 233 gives 18.31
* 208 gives 18.63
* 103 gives 17.96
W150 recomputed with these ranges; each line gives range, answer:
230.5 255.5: 18.5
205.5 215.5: 18.5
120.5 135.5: 18.2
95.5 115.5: 18.1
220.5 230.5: 18.4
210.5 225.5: 18.5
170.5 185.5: 18.7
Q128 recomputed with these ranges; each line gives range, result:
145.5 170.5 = 18.49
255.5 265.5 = 19.02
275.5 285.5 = 18.13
